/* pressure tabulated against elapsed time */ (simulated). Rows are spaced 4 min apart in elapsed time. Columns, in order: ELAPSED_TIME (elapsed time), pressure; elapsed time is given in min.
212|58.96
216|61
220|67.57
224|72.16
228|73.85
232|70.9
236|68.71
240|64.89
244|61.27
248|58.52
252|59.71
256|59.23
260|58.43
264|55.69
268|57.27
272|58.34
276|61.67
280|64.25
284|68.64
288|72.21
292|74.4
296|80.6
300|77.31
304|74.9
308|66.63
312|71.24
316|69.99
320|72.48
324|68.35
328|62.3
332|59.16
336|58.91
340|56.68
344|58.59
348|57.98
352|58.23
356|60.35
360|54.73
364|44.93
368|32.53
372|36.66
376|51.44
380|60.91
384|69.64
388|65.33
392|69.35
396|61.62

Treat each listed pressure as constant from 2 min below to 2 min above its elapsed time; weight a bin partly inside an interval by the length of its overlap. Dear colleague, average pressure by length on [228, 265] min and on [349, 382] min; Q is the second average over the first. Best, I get 0.80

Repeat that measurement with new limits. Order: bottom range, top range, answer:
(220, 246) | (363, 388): 0.74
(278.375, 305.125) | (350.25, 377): 0.66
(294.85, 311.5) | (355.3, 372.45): 0.61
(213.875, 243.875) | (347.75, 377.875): 0.72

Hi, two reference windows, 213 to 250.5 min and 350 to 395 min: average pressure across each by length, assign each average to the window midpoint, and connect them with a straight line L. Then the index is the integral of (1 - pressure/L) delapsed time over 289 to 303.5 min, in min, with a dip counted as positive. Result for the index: -3.7 min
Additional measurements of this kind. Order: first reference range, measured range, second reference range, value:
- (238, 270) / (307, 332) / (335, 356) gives -3.9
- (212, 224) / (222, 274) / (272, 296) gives 2.6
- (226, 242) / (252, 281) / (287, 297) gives 5.5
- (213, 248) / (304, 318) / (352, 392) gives -2.5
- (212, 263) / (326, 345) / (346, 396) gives -0.5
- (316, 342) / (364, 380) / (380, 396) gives 5.4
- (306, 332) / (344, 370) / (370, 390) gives 3.9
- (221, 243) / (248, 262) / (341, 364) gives 1.7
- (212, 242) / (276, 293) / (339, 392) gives -1.7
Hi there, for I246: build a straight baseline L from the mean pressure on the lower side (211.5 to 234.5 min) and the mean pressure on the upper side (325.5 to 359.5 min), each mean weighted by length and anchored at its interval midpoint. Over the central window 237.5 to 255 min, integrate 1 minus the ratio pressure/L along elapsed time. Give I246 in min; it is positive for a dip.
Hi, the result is 1.3 min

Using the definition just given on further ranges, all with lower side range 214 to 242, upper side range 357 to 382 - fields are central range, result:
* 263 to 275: 0.9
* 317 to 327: -2.8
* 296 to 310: -4.1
